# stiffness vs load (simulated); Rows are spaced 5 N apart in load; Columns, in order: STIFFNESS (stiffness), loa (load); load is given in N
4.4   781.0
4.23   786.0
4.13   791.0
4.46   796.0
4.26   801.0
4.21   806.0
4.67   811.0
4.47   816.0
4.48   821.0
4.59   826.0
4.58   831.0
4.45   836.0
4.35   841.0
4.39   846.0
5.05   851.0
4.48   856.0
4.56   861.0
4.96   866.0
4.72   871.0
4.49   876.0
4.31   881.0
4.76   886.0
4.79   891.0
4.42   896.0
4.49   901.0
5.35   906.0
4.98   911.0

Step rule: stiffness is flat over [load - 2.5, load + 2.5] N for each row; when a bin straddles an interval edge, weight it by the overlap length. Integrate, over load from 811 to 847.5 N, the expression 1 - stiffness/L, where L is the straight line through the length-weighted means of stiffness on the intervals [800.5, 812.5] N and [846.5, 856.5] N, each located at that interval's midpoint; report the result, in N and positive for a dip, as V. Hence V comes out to 0.6 N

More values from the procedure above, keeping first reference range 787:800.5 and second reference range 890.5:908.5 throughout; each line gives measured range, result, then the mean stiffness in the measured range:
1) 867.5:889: 0.3 N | 4.59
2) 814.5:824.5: -0.2 N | 4.49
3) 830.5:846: 0.2 N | 4.43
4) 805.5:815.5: -0.3 N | 4.49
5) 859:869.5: -0.4 N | 4.77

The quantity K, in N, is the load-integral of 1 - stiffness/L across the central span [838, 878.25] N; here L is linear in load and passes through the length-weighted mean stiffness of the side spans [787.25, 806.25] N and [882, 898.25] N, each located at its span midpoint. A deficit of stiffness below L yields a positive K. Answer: -1.06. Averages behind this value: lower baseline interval 4.27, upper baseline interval 4.63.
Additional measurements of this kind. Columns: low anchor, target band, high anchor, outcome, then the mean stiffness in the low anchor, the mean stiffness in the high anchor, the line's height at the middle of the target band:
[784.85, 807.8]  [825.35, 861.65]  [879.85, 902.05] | -1.1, 4.26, 4.57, 4.42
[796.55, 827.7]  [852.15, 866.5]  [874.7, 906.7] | -0.3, 4.44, 4.63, 4.55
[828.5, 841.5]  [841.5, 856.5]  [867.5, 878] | -0.3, 4.48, 4.64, 4.54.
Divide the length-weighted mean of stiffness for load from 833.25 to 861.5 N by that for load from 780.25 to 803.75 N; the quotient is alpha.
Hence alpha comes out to 1.06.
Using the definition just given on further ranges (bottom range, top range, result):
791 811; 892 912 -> 1.11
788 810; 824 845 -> 1.04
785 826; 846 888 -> 1.06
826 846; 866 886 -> 1.03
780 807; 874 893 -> 1.07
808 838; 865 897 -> 1.02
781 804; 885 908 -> 1.11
